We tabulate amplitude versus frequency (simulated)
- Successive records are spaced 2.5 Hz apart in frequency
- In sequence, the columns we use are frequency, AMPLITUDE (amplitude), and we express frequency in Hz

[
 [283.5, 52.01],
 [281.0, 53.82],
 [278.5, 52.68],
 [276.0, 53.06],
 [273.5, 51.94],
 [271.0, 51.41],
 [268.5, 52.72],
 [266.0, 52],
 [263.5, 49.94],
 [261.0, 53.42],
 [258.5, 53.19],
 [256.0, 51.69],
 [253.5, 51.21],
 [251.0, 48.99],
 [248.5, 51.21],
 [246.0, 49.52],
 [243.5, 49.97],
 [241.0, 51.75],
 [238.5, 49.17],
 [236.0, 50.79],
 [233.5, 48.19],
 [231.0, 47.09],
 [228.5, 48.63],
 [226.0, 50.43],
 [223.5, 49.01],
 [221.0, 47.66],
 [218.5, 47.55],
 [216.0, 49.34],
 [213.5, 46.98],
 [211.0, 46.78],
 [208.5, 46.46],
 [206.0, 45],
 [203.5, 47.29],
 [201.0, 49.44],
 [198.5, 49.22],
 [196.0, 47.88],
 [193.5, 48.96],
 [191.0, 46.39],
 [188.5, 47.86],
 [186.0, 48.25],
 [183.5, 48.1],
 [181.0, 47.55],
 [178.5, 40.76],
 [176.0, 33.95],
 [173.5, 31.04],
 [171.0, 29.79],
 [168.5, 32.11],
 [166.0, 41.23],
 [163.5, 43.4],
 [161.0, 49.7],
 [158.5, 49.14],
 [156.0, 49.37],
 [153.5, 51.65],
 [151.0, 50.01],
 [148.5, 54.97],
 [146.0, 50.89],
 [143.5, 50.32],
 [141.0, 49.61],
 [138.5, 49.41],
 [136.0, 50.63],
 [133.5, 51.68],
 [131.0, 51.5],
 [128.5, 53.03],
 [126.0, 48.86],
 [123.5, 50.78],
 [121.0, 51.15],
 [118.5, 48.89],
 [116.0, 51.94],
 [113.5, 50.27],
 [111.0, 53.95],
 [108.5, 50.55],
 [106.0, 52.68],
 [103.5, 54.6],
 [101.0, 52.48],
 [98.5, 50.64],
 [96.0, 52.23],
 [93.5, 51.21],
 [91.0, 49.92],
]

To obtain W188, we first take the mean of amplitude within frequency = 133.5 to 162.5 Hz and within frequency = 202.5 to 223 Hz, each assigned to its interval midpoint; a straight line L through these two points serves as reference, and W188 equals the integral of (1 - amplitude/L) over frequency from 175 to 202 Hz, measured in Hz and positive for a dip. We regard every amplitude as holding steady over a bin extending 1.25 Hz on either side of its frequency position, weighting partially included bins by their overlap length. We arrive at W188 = 1.2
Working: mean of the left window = 50.5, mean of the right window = 47.2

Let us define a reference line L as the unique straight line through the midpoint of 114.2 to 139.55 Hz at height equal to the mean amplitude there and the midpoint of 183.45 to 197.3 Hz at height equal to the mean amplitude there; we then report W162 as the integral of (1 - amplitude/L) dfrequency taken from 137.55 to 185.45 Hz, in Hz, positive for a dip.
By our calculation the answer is 4.2 Hz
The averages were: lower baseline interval 50.8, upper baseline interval 47.9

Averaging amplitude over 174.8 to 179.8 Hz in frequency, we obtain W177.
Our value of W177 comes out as 37.5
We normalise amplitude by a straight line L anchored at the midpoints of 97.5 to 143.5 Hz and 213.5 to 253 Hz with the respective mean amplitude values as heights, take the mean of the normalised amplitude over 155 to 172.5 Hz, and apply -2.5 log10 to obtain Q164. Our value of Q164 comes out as 0.20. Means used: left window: 51.2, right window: 49.3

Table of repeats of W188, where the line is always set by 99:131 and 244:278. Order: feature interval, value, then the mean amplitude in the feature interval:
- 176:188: 1.5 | 45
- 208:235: 1.8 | 48.1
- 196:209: 1.0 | 47.6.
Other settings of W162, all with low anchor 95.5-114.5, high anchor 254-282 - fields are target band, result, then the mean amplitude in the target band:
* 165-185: 5.4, 38.2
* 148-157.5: 0.2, 51.2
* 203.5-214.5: 1.2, 46.4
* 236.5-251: 0.6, 50.2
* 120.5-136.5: 0.3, 51.1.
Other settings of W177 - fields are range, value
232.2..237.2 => 49.5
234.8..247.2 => 50.2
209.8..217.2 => 47.7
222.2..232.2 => 48.8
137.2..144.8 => 49.8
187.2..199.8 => 48.1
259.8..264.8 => 51.7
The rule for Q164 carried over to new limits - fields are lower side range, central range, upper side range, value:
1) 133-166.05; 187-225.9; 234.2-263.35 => 0.06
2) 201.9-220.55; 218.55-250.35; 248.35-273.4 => 0.00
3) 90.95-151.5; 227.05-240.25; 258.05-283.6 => 0.07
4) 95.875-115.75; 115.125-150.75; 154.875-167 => -0.03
